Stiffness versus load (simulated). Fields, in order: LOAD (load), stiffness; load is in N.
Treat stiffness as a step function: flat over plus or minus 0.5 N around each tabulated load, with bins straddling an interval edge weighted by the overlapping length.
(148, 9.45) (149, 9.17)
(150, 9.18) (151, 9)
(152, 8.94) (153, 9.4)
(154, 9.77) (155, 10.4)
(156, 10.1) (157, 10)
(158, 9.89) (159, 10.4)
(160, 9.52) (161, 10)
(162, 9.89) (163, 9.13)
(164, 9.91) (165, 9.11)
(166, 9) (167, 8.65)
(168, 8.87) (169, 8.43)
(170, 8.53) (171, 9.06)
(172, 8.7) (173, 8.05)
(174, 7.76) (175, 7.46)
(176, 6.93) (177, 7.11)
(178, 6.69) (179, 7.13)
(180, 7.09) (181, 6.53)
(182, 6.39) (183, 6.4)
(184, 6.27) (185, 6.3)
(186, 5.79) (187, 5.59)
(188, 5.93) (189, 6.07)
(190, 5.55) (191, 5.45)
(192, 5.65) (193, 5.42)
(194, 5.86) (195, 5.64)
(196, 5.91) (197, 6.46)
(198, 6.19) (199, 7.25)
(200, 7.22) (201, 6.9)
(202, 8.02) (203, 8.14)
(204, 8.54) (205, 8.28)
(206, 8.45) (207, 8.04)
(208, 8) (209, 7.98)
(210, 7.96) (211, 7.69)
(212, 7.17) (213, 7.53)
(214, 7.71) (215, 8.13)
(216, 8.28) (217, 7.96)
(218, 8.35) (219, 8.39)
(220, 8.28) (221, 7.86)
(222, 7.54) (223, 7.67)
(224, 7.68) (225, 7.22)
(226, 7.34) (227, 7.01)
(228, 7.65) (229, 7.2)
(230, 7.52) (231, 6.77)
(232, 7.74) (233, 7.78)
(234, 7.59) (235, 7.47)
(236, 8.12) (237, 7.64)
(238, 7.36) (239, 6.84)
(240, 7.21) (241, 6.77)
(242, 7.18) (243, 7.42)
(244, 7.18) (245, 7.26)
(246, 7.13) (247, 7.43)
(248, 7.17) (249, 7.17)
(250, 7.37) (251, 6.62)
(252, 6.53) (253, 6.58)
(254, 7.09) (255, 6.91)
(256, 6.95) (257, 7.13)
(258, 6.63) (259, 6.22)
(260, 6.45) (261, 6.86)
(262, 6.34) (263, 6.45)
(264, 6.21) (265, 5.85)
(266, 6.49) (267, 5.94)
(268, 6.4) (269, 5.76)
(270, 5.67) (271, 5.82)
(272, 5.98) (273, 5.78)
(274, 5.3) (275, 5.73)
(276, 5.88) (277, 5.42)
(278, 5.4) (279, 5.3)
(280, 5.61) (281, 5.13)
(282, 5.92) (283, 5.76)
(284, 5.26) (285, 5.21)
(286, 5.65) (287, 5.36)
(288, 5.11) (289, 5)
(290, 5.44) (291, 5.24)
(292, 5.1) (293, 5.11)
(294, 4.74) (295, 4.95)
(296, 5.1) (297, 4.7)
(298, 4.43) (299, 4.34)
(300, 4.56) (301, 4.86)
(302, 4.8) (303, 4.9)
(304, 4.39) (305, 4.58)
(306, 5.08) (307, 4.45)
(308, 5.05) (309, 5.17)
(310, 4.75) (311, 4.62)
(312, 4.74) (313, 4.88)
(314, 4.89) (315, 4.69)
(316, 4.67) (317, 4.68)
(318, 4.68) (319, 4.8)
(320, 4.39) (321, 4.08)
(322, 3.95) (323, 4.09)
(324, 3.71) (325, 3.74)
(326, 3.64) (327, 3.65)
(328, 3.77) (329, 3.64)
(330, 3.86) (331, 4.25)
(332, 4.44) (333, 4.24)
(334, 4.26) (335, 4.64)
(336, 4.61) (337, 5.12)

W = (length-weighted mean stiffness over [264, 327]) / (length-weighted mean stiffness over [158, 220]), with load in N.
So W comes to 0.67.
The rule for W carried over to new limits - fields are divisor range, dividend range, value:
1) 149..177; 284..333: 0.51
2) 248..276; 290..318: 0.75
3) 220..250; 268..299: 0.73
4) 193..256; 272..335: 0.65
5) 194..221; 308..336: 0.57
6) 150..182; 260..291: 0.66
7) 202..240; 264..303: 0.69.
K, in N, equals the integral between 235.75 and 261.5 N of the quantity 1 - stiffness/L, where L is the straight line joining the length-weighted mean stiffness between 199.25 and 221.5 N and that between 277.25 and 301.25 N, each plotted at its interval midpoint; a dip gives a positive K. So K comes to -1.8 N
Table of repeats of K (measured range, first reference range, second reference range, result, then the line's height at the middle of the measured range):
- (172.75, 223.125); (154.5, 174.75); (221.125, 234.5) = 7.0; 8.3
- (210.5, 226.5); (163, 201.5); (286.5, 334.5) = -3.6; 6.36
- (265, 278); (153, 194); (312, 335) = -0.8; 5.5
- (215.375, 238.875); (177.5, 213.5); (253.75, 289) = -4.4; 6.46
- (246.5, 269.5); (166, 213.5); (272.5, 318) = -3.3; 5.79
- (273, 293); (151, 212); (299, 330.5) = -0.7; 5.23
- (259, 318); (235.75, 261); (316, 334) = 2.0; 5.51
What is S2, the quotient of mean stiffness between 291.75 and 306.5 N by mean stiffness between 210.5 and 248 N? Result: 0.6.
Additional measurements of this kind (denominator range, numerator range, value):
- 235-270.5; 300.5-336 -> 0.65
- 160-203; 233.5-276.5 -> 0.92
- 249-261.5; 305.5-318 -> 0.71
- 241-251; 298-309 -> 0.65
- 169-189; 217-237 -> 1.09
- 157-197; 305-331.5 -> 0.58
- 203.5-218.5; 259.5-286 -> 0.73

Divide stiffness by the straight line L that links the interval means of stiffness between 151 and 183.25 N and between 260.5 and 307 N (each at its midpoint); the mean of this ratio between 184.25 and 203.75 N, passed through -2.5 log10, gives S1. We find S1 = 0.24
